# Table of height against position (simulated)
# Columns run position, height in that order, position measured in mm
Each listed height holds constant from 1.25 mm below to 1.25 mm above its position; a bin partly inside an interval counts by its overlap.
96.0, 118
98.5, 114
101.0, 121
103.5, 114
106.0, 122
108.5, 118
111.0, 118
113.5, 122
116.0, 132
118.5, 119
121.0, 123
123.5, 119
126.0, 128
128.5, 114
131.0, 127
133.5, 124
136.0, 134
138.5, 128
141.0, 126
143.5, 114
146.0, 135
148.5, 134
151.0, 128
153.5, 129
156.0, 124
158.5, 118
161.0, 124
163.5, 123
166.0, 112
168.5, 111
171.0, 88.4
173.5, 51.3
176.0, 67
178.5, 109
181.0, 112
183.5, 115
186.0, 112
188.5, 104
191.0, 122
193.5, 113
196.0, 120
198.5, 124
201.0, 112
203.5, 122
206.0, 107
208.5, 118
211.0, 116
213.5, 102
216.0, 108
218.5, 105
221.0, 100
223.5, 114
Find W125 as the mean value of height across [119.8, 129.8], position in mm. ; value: 121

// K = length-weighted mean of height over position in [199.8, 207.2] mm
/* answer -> 114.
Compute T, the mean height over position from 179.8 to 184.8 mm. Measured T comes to 114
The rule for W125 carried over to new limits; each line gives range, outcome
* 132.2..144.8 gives 125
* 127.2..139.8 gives 125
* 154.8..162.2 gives 122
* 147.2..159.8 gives 127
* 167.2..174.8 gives 83.6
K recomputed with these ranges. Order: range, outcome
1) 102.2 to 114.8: 119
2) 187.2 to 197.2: 115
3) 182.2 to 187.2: 114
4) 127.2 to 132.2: 121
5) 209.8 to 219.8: 108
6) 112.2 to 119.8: 124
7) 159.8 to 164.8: 123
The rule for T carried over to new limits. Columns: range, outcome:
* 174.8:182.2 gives 96.1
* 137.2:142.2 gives 127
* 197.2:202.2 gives 118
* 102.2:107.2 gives 118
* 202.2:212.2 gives 116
